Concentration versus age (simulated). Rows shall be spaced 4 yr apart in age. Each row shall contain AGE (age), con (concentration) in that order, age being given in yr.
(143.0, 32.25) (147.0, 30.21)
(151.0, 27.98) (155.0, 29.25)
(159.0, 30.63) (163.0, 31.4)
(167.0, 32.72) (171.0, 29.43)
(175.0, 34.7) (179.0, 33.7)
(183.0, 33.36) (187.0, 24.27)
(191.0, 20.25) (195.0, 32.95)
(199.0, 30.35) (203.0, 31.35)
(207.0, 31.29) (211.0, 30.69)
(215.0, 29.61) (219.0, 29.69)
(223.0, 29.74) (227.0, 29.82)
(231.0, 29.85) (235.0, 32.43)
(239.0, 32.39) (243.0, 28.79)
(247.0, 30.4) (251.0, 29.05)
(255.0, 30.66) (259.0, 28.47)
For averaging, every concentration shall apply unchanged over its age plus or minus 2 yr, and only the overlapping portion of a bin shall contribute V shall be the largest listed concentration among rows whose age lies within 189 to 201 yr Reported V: 32.95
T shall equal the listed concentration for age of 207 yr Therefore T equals 31.29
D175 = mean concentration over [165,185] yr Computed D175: 32.8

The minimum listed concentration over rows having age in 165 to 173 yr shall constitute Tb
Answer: 29.43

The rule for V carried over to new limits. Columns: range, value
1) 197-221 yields 31.35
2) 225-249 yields 32.43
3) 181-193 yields 33.36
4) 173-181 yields 34.7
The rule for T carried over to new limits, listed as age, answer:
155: 29.25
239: 32.39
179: 33.7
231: 29.85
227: 29.82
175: 34.7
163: 31.4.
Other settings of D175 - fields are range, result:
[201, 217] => 30.7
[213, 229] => 29.7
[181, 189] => 28.8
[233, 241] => 32.4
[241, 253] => 29.4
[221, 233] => 29.8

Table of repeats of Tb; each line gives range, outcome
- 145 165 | 27.98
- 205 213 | 30.69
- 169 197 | 20.25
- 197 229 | 29.61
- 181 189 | 24.27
